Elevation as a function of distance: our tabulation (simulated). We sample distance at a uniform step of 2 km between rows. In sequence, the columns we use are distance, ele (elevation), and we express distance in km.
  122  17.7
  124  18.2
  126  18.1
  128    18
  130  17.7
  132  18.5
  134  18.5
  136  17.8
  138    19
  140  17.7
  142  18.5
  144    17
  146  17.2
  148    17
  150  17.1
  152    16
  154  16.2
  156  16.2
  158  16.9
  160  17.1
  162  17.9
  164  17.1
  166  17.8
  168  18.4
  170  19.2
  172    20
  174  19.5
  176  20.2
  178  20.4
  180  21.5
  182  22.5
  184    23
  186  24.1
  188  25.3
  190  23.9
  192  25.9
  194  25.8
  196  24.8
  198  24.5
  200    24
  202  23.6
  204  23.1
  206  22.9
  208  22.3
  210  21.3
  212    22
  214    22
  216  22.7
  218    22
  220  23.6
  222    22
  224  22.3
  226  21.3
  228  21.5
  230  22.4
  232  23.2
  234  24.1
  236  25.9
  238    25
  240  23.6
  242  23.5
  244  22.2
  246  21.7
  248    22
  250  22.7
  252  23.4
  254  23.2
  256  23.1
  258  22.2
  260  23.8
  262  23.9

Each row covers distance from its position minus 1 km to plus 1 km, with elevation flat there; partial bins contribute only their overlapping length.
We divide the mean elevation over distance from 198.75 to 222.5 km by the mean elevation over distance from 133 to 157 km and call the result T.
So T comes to 1.31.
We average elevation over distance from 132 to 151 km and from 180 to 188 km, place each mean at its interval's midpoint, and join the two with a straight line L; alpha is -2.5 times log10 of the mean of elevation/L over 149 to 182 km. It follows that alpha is 0.14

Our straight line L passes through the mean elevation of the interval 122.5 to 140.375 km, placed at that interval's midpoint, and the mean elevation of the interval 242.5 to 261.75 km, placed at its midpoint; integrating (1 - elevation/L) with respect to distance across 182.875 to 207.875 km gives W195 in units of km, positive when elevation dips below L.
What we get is -4.33 km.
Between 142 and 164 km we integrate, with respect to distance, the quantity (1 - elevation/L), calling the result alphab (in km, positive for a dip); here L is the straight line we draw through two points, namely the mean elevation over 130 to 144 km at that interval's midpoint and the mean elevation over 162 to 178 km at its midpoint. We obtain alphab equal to 1.90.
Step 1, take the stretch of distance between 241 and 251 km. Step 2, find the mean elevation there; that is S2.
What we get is 22.4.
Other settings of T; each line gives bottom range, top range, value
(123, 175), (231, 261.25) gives 1.31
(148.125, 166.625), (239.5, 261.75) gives 1.35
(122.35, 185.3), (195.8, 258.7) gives 1.24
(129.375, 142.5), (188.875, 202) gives 1.36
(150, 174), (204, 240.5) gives 1.29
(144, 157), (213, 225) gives 1.35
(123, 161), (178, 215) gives 1.34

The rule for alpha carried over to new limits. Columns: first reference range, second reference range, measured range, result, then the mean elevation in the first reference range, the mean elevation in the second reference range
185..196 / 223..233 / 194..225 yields 0.03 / 25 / 22.1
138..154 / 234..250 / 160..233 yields -0.08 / 17.3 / 23.4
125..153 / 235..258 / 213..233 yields -0.01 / 17.7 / 23.3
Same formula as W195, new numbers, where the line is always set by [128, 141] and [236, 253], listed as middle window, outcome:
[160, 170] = 0.9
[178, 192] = -2.0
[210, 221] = -0.2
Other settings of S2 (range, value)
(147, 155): 16.6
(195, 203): 24.2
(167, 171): 18.8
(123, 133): 18.1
